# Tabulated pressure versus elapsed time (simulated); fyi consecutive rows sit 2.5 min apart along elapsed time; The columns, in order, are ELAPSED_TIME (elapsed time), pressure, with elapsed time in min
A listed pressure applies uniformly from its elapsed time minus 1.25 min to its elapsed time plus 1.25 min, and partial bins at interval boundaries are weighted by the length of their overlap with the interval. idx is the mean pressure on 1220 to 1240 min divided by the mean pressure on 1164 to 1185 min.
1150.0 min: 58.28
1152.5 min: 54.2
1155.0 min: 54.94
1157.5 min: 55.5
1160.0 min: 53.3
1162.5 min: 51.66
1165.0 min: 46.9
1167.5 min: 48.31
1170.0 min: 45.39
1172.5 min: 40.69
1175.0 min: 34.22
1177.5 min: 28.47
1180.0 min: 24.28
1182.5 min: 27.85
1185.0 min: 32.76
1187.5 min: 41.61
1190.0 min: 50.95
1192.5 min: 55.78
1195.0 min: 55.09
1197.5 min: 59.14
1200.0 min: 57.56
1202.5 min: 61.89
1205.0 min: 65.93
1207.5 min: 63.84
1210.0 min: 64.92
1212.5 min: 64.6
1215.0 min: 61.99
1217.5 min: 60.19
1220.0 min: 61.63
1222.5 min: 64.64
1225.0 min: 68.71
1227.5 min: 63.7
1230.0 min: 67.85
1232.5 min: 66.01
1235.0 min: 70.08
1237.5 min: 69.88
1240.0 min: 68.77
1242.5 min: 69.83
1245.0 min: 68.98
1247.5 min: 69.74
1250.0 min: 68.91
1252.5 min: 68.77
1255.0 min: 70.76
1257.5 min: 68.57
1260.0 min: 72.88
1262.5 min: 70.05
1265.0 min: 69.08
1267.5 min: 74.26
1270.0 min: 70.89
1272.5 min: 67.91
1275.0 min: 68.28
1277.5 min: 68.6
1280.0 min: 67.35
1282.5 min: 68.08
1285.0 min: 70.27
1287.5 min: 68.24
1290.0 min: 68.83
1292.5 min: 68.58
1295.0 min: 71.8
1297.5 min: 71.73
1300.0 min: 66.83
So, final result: 1.8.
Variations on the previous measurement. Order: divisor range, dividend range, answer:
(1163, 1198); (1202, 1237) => 1.54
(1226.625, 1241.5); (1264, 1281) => 1.02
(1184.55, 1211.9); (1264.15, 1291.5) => 1.23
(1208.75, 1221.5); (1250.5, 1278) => 1.12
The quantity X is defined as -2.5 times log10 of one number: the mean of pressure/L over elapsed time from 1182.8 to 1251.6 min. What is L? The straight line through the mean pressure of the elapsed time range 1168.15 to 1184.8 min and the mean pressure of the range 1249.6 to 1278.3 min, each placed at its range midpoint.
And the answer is -0.22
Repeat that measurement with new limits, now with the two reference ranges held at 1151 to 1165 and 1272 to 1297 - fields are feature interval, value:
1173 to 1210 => 0.212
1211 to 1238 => -0.063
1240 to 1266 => -0.076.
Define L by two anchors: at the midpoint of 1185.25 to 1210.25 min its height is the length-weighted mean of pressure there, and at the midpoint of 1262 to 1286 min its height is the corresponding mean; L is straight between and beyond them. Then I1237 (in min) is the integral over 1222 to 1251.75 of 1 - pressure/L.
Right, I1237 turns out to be -2.4 min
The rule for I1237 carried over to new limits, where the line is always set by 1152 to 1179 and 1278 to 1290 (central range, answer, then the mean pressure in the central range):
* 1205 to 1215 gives -1.8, 64.3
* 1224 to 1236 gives -1.8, 67.2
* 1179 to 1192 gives 3.5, 36.9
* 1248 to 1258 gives -1.1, 69.3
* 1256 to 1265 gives -0.9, 70.3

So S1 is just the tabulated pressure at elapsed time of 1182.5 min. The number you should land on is 27.85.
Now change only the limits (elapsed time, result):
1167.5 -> 48.31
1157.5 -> 55.5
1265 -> 69.08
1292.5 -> 68.58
